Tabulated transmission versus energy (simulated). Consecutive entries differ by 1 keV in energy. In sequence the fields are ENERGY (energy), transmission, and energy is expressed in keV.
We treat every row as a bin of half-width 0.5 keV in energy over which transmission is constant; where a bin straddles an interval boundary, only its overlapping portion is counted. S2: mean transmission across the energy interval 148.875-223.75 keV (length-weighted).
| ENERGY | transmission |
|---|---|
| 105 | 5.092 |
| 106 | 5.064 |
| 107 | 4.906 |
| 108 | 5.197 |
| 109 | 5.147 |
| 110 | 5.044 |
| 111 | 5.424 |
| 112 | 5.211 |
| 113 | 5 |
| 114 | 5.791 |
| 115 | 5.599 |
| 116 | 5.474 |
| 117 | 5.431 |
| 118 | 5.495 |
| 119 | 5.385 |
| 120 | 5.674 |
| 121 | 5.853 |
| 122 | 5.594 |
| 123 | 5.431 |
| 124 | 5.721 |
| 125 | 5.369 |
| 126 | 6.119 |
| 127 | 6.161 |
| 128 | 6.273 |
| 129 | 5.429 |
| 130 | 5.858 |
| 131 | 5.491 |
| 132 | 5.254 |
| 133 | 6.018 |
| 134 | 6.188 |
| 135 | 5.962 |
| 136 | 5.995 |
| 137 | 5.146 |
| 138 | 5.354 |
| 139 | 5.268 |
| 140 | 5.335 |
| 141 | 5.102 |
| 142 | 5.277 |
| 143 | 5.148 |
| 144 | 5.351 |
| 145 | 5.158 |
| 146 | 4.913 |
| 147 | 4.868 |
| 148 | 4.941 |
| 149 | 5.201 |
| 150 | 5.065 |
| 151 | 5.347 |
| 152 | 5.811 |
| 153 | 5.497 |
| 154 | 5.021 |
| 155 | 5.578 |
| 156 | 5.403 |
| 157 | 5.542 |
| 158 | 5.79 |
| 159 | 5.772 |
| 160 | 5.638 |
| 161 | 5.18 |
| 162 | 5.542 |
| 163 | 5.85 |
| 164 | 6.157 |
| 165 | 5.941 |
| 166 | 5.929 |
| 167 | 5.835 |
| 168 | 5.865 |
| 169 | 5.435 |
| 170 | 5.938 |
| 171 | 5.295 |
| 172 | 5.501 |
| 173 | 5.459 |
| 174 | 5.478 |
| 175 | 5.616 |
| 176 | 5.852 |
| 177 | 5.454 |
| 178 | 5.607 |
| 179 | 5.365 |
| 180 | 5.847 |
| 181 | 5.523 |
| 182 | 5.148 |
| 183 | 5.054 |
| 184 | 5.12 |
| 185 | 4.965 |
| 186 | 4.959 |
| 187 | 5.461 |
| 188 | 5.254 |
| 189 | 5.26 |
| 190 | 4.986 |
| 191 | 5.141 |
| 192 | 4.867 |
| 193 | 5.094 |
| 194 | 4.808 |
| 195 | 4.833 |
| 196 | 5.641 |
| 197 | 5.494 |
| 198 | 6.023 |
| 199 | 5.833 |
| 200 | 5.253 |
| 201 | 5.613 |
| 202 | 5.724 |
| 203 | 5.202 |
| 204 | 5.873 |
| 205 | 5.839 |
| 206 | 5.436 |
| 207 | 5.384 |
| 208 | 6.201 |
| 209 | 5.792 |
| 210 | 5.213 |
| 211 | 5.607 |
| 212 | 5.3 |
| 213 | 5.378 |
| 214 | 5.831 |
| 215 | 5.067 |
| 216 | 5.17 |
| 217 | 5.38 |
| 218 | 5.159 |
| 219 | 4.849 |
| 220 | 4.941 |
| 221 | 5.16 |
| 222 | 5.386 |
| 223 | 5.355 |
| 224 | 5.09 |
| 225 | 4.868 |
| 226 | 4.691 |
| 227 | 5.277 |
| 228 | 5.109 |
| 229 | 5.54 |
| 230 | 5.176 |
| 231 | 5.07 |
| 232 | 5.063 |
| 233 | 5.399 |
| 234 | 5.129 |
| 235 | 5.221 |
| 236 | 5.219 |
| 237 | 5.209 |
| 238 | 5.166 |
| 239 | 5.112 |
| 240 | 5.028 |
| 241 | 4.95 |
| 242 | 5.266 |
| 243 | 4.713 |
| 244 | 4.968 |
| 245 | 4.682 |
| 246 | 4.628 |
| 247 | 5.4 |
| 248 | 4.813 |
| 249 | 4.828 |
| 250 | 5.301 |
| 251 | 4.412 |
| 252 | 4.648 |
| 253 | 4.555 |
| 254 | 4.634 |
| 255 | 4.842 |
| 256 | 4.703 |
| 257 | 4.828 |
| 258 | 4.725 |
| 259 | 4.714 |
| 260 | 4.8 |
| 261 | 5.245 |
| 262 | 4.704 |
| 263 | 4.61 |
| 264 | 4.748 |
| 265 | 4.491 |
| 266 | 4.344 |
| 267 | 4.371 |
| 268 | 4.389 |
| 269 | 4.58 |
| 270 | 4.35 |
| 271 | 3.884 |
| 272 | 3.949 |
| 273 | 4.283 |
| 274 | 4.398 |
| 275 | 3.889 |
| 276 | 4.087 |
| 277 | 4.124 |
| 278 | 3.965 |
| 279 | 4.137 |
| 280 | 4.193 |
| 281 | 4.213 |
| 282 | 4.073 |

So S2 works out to 5.45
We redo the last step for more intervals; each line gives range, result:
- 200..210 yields 5.63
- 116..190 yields 5.5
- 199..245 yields 5.27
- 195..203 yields 5.57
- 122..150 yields 5.49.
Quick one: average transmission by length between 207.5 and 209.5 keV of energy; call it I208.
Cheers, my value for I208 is 6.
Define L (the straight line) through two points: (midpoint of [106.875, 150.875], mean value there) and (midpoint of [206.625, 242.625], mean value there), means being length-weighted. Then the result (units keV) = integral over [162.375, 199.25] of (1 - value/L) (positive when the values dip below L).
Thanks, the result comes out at -0.8 keV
